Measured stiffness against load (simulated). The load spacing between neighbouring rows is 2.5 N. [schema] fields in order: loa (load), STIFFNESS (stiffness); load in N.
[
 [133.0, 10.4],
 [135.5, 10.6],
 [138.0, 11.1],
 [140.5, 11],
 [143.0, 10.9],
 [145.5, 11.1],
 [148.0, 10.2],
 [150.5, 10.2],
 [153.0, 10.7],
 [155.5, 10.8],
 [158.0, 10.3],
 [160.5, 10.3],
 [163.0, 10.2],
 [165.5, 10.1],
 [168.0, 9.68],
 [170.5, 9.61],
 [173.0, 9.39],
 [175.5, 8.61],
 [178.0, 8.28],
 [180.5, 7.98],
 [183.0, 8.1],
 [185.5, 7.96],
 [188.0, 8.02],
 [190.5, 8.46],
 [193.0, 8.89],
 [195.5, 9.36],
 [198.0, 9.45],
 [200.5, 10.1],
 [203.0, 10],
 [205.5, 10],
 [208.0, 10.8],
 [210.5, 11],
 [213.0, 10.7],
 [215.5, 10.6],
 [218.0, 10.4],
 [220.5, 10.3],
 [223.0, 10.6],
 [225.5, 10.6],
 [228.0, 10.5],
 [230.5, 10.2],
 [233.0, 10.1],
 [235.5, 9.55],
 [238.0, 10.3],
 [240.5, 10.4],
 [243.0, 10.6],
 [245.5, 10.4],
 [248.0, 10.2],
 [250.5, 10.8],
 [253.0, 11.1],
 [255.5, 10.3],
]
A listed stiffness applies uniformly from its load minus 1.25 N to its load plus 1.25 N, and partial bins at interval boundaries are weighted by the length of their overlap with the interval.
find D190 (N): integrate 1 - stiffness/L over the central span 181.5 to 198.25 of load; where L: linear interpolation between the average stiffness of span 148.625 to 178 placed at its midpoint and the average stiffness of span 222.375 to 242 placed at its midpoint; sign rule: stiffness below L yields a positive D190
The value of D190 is 2.5 N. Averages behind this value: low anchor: 9.92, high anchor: 10.3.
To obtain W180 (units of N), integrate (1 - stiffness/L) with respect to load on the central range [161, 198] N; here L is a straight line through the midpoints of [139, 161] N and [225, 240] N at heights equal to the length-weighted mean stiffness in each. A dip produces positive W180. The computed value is 5.4 N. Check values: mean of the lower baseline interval 10.6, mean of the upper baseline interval 10.2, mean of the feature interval 8.95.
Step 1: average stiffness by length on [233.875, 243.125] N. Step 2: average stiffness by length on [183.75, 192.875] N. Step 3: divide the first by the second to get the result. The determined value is 1.2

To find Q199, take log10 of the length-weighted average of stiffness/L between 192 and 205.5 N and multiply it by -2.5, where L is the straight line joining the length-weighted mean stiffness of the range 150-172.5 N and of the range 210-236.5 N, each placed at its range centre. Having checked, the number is 0.077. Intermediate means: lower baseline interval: 10.2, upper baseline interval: 10.4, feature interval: 9.61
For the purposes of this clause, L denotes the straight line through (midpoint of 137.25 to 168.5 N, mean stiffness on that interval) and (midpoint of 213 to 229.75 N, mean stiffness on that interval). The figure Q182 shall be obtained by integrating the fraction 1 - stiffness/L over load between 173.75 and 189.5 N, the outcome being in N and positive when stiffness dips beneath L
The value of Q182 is 3.46 N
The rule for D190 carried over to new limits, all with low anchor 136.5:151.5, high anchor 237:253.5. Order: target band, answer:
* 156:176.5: 1.7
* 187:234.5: 2.6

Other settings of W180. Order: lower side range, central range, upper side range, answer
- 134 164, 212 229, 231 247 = -0.4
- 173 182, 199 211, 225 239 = -1.3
